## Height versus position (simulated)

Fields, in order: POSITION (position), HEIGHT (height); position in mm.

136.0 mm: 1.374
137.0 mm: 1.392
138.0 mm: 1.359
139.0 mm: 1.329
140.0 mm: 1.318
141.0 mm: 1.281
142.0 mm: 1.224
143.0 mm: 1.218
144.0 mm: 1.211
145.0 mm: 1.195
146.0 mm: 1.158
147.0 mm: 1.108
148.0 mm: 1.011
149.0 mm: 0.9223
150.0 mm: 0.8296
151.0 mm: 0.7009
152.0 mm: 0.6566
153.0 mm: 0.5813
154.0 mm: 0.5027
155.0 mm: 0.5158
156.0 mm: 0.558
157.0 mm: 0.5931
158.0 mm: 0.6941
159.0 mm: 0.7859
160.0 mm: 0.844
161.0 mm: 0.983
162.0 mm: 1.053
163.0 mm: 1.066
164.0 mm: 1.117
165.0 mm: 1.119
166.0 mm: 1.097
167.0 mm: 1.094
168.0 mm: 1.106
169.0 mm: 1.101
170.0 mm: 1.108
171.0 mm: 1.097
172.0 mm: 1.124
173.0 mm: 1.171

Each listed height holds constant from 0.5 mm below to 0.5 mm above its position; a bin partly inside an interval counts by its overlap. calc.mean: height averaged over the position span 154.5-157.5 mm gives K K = 0.556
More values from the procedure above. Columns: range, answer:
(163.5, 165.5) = 1.12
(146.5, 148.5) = 1.06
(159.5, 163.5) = 0.986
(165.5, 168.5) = 1.1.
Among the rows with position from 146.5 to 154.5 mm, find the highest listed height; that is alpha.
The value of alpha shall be 1.108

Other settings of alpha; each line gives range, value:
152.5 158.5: 0.6941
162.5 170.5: 1.119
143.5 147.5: 1.211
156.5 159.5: 0.7859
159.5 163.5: 1.066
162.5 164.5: 1.117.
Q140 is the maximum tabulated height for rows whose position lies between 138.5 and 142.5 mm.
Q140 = 1.329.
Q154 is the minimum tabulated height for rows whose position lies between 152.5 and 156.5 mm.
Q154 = 0.5027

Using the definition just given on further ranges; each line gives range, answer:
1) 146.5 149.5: 0.9223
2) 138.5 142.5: 1.224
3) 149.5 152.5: 0.6566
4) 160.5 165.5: 0.983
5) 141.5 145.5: 1.195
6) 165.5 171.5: 1.094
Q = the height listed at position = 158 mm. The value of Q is 0.6941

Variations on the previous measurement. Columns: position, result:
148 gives 1.011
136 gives 1.374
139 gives 1.329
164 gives 1.117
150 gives 0.8296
